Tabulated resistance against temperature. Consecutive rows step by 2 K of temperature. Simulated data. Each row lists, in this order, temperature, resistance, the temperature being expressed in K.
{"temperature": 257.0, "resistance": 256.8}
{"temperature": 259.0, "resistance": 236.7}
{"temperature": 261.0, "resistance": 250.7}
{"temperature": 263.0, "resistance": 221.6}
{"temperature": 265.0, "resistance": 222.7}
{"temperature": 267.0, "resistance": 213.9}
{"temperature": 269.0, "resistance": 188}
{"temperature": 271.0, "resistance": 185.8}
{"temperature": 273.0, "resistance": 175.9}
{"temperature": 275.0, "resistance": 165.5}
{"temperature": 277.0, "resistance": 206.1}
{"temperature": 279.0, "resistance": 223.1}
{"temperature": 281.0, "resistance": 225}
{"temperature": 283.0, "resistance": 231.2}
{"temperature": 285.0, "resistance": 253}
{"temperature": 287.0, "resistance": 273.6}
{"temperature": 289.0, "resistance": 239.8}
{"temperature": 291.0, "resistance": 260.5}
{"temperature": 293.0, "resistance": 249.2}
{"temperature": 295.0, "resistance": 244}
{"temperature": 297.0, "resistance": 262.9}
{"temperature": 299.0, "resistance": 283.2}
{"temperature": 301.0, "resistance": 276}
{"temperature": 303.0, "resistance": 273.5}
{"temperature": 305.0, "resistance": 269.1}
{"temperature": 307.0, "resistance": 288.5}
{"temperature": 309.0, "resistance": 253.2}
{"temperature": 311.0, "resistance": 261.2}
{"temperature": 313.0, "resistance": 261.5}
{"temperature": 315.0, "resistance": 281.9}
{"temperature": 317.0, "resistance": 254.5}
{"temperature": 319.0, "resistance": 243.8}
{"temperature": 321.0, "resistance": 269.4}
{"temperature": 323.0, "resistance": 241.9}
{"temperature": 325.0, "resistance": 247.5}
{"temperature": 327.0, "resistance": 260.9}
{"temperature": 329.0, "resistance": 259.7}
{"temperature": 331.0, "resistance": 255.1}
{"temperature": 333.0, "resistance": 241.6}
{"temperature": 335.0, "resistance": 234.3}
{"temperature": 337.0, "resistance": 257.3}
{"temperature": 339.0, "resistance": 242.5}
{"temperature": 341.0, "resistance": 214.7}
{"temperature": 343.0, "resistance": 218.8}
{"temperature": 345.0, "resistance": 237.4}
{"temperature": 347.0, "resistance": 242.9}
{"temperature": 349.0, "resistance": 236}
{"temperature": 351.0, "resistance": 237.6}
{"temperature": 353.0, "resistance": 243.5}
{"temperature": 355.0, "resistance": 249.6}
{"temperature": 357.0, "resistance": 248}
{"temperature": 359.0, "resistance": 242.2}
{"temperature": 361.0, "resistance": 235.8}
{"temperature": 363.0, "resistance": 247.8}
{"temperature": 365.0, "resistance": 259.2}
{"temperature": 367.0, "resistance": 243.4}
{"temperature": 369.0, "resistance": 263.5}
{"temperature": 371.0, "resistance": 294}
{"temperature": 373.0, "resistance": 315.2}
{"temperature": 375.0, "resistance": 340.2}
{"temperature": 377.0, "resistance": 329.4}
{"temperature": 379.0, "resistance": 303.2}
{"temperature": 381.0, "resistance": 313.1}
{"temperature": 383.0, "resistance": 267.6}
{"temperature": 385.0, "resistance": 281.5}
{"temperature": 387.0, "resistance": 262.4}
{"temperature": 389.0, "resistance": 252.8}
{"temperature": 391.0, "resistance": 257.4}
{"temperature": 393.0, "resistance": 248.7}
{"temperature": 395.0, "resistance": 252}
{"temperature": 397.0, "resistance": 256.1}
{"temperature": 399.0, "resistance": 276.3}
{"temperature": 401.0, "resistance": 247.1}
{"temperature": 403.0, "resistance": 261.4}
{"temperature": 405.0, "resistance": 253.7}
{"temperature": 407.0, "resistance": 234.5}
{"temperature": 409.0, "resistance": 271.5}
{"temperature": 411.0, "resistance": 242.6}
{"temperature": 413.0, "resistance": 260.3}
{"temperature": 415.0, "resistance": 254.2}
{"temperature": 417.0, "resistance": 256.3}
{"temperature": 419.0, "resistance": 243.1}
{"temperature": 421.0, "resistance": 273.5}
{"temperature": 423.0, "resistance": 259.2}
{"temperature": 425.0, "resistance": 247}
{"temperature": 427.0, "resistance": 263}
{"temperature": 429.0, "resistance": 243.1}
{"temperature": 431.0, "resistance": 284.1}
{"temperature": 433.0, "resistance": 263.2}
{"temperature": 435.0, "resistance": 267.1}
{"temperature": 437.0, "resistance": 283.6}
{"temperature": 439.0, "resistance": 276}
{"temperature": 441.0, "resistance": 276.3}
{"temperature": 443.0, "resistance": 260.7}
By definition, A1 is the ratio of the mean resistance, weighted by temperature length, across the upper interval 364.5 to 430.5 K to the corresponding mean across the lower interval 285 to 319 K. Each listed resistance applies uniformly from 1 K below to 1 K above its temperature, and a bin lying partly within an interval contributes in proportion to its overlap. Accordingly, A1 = 1.0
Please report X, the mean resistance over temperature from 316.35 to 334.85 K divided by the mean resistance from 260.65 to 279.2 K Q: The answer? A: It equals 1.24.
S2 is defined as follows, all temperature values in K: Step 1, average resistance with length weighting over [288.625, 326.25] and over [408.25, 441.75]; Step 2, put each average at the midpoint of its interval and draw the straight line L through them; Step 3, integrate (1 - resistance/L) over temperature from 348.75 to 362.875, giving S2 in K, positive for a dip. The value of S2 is 1.0 K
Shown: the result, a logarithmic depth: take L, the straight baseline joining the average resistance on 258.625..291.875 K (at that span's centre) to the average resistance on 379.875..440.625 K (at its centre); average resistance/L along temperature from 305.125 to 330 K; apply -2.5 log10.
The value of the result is -0.12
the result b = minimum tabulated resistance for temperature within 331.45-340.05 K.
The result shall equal 234.3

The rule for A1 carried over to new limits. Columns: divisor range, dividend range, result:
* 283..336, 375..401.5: 1.07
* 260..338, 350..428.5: 1.08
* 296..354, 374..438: 1.05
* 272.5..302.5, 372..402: 1.17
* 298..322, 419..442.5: 0.99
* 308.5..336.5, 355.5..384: 1.09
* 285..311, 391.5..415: 0.97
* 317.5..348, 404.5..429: 1.04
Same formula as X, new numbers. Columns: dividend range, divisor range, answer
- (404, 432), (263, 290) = 1.19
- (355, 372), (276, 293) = 1.06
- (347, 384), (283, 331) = 1.04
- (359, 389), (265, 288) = 1.31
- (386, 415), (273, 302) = 1.06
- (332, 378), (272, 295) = 1.12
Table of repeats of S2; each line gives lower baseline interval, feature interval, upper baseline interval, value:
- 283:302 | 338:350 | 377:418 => 1.35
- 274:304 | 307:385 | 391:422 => -3.12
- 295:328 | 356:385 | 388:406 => -2.29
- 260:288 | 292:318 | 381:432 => -4.51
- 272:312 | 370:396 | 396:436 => -3.21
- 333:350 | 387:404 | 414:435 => -0.40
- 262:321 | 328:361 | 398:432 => 0.93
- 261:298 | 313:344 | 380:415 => -1.14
